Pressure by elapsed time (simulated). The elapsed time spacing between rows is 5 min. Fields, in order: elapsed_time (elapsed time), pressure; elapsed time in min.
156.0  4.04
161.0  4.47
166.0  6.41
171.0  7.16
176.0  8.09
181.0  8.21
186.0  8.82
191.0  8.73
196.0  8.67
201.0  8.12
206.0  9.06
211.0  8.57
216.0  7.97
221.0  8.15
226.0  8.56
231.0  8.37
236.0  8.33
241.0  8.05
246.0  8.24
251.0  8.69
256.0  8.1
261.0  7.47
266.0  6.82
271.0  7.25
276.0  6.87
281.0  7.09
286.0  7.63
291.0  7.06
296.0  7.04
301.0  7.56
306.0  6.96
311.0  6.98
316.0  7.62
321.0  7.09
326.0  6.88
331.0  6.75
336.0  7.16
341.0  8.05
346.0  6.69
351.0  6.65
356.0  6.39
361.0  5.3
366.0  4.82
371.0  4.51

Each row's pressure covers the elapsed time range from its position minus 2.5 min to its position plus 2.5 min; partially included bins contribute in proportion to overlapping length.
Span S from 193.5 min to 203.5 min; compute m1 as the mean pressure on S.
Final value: 8.39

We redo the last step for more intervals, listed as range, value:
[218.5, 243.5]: 8.29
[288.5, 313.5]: 7.12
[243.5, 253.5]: 8.46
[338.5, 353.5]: 7.13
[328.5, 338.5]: 6.96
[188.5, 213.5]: 8.63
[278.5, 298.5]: 7.21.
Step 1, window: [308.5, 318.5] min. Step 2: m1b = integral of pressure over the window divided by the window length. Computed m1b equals 7.3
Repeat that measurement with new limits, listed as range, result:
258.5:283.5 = 7.1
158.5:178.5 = 6.53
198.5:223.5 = 8.37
